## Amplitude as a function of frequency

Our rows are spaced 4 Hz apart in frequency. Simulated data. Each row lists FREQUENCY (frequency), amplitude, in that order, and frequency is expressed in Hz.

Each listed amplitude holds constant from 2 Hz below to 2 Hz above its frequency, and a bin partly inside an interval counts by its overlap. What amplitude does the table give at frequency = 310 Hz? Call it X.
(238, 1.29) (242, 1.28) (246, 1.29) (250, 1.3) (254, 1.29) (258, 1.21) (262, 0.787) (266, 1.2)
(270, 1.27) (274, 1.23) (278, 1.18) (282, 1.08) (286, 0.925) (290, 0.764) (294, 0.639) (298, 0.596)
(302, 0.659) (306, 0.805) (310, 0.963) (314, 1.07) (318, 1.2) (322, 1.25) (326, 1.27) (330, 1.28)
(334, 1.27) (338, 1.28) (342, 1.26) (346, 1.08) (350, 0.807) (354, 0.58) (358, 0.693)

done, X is 0.963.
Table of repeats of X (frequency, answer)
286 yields 0.925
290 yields 0.764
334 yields 1.27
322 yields 1.25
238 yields 1.29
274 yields 1.23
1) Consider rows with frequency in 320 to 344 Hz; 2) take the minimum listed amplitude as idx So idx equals 1.25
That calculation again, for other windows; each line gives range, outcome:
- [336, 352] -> 0.807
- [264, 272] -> 1.2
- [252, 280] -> 0.787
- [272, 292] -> 0.764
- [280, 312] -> 0.596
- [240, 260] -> 1.21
